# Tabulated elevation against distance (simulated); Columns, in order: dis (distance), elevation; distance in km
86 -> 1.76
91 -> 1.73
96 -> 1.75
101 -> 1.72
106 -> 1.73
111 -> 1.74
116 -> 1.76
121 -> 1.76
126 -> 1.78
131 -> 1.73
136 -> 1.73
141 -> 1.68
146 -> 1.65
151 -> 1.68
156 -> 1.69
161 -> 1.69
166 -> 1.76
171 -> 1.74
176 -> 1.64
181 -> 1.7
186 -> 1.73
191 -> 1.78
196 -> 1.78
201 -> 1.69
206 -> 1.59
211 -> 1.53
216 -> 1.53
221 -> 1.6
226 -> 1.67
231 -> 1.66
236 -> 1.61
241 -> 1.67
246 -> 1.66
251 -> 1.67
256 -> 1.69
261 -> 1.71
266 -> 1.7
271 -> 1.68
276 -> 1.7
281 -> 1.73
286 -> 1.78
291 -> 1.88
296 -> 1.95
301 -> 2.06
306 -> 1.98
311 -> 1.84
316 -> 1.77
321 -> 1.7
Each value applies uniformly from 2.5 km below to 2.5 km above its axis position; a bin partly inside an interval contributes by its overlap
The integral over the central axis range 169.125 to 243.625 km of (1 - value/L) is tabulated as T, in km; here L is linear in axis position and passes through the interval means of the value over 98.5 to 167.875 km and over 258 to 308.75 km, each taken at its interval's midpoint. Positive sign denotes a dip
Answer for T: 4.5 km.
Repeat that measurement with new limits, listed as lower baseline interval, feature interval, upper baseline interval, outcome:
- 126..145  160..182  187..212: -0.1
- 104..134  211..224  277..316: 1.8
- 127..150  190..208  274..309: 0.6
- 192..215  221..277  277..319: 2.6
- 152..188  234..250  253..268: 0.5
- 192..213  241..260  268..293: 0.4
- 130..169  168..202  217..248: -1.0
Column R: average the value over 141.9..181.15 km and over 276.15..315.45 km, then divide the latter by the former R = 1.11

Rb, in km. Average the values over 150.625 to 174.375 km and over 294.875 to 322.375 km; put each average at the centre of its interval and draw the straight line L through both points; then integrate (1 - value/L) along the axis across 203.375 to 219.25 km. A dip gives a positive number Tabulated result 1.9 km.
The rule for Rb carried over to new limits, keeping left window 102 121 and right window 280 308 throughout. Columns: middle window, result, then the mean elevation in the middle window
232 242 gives 1.2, 1.64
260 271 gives 1.1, 1.7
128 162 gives 1.5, 1.69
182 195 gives 0.4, 1.75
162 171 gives 0.2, 1.74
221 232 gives 1.2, 1.65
